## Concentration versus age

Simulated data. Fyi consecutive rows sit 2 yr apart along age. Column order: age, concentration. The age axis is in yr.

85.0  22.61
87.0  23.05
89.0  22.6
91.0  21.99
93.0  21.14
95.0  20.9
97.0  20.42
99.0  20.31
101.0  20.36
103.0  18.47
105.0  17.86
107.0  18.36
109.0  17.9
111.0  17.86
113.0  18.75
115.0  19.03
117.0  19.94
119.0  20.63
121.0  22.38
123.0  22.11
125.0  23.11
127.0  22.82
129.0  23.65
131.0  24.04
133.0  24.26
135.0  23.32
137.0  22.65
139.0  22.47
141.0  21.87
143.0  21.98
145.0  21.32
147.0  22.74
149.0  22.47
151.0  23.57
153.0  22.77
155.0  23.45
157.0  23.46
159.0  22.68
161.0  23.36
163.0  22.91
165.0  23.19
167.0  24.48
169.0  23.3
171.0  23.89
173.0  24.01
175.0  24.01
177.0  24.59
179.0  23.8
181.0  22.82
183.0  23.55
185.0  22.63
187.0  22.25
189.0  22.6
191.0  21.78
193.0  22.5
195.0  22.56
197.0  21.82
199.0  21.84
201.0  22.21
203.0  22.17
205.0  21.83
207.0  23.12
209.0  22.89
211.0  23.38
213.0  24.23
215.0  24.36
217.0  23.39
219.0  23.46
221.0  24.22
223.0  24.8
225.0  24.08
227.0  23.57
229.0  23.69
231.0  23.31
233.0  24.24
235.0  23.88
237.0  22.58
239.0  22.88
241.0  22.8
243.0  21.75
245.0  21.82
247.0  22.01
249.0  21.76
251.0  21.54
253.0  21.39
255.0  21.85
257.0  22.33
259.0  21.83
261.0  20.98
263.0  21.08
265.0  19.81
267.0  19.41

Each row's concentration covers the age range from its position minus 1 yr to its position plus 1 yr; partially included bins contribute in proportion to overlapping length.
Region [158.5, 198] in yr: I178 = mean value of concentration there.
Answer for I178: 23.1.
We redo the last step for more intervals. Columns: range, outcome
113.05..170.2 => 22.6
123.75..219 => 23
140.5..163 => 22.7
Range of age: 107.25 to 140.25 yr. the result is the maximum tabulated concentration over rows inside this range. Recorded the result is 24.26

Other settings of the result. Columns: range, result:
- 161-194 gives 24.59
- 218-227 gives 24.8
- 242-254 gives 22.01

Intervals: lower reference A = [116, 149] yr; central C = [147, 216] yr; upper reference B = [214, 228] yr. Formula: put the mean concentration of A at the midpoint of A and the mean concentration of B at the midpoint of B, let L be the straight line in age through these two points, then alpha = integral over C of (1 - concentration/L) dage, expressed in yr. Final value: 0.7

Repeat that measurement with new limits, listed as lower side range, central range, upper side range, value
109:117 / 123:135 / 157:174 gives -2.0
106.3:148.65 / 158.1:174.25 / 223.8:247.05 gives -1.0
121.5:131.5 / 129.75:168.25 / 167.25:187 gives 0.5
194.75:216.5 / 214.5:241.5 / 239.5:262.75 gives -1.6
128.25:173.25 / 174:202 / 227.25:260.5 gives 0.1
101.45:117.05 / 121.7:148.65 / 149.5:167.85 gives -2.3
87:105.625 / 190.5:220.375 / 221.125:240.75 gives 0.4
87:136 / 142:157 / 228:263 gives -0.9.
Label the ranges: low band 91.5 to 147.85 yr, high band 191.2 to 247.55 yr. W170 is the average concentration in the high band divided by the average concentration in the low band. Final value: 1.1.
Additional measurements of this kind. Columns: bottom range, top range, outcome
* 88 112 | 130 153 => 1.15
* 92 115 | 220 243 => 1.22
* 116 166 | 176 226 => 1.02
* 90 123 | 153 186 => 1.18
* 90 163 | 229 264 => 1.03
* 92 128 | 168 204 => 1.14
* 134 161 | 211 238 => 1.05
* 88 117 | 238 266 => 1.10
